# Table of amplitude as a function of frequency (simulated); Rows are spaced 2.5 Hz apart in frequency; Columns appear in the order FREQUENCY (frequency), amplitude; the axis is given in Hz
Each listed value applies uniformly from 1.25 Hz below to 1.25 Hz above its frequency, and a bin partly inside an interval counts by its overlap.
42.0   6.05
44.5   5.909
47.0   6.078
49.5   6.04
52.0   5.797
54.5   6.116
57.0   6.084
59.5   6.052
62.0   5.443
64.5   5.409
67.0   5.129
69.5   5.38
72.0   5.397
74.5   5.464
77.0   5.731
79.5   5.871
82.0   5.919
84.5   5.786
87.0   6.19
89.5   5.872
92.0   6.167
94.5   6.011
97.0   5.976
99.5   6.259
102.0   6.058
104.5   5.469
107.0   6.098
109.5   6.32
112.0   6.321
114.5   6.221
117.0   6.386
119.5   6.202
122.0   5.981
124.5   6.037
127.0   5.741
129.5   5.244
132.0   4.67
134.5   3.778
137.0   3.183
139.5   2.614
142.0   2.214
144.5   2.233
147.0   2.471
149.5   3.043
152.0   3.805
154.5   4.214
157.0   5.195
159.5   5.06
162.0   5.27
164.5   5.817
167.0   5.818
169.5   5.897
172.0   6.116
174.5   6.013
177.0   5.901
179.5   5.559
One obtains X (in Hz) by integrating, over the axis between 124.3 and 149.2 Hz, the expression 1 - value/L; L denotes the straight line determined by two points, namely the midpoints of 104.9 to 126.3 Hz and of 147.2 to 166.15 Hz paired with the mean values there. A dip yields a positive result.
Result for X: 7.87 Hz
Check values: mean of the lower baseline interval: 6.16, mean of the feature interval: 3.7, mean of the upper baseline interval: 4.53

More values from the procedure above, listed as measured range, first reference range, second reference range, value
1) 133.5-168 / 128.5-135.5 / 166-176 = 9.2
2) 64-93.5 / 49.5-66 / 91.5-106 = 1.0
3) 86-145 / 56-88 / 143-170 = -3.4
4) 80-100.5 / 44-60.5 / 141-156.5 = -4.8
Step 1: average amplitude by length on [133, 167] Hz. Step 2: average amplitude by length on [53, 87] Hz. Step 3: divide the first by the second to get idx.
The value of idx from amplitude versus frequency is 0.7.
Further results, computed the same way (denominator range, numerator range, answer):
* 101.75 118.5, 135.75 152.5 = 0.45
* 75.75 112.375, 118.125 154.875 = 0.68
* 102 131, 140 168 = 0.68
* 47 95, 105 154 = 0.81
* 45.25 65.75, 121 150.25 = 0.67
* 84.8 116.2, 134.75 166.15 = 0.62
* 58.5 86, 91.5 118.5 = 1.09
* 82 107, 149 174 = 0.85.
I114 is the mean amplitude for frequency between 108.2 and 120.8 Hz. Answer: 6.29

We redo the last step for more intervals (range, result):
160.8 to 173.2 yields 5.78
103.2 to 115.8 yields 6.09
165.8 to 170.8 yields 5.86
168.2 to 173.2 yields 6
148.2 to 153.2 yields 3.41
